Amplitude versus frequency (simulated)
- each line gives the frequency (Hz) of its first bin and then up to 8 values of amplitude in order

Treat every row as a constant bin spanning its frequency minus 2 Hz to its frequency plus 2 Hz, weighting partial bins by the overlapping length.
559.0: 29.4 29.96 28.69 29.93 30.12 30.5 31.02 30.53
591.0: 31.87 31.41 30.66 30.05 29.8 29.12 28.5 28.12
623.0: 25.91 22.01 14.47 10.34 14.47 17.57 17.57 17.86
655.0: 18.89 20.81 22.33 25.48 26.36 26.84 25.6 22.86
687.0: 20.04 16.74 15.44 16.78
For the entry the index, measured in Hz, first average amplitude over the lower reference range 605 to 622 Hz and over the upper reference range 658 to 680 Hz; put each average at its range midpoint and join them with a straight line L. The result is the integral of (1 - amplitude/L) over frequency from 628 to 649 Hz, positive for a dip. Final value 9.1 Hz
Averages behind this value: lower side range 28.7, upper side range 24.7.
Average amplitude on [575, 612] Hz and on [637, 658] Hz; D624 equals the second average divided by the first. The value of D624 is 0.6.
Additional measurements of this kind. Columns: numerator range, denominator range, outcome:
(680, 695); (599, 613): 0.66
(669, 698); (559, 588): 0.73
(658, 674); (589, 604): 0.78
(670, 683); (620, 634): 1.25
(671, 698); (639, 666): 1.13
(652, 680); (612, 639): 1.10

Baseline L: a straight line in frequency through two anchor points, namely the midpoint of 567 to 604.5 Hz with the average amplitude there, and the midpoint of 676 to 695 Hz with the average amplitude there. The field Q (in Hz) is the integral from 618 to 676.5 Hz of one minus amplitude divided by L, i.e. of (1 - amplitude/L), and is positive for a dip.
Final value 9.6 Hz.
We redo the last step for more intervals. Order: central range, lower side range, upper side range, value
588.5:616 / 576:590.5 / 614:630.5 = -2.32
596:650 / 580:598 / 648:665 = 5.92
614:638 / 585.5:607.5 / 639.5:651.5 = 2.20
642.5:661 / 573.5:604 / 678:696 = 4.09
